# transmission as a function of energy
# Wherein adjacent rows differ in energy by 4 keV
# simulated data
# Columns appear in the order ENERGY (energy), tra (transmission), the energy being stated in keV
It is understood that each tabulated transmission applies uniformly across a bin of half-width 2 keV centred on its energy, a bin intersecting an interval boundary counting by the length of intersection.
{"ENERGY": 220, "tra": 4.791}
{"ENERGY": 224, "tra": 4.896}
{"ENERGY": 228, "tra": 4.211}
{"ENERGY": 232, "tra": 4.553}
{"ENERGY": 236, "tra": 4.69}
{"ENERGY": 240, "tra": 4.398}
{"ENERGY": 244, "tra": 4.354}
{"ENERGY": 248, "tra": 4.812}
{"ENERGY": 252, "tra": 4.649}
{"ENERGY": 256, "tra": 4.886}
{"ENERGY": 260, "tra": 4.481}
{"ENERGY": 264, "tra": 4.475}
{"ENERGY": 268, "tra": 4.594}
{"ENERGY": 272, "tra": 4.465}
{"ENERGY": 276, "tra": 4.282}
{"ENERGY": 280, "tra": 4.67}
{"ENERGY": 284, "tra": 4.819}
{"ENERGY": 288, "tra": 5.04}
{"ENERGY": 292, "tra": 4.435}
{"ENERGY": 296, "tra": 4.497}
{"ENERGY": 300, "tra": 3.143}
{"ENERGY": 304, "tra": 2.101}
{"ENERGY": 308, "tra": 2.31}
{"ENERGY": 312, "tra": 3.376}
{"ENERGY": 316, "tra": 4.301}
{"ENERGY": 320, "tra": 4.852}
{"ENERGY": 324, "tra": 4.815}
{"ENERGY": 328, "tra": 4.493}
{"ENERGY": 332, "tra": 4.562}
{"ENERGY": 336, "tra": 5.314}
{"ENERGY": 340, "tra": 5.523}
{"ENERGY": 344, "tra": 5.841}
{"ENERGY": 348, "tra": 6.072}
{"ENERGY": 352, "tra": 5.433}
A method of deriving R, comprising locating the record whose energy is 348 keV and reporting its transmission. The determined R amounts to 6.072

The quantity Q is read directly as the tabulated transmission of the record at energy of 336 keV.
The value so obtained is 5.314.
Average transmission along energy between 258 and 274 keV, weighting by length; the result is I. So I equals 4.5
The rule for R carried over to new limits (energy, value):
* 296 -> 4.497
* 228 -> 4.211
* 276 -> 4.282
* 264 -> 4.475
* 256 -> 4.886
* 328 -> 4.493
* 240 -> 4.398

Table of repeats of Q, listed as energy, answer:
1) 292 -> 4.435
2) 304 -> 2.101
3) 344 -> 5.841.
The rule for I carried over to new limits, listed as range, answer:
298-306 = 2.62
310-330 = 4.37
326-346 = 5.15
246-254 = 4.73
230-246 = 4.5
